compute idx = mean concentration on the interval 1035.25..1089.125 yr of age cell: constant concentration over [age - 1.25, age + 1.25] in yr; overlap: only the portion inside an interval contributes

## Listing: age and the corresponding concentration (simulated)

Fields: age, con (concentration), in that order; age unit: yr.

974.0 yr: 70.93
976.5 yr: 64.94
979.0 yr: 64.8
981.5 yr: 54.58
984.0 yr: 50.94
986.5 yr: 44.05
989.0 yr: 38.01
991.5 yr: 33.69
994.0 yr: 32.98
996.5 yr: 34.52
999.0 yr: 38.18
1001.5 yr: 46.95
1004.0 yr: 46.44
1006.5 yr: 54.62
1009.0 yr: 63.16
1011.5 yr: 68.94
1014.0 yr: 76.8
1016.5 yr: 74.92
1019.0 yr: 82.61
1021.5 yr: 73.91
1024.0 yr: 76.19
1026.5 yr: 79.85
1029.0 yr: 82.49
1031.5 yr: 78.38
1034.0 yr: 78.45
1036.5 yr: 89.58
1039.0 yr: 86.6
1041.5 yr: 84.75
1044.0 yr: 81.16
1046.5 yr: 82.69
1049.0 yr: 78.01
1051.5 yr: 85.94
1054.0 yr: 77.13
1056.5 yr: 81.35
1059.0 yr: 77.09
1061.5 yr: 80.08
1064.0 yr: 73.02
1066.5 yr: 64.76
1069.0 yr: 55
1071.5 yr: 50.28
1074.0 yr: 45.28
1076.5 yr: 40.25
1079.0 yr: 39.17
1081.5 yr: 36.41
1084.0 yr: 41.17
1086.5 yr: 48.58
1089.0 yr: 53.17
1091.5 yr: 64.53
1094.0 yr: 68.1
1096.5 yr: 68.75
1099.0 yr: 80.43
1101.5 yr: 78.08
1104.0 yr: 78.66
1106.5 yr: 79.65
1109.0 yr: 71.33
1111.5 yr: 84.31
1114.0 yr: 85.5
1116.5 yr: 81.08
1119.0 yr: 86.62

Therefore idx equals 66.2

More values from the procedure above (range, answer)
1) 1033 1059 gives 82.3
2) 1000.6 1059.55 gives 75.5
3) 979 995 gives 44.3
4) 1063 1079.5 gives 52.8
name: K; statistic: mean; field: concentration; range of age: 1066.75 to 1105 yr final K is 56.6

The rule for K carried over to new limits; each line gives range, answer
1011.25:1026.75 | 76.4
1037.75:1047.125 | 83.9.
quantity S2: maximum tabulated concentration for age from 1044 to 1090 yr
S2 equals 85.94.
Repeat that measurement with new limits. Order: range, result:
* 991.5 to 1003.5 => 46.95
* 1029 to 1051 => 89.58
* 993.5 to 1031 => 82.61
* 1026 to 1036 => 82.49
